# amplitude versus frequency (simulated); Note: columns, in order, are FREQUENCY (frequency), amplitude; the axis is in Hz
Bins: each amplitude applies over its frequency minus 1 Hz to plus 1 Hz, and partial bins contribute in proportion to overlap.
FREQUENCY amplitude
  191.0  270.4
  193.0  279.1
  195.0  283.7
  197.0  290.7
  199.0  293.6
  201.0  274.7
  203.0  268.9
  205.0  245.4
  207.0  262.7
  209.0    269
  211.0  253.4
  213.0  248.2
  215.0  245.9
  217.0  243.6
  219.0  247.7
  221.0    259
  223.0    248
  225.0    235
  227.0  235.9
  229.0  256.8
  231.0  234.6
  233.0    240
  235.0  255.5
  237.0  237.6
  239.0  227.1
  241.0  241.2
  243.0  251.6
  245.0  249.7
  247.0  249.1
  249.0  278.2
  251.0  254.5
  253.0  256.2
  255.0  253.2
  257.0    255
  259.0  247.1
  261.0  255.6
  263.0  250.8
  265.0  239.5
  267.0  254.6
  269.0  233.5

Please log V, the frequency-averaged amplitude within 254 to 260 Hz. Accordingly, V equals 252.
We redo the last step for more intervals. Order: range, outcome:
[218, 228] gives 245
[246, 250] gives 264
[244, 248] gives 249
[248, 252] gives 266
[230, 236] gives 243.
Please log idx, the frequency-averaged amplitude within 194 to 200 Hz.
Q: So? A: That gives 289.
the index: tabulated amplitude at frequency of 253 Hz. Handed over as 256.2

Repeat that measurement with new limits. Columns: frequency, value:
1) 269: 233.5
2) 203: 268.9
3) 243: 251.6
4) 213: 248.2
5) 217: 243.6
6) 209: 269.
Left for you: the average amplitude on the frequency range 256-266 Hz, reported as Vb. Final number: 250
